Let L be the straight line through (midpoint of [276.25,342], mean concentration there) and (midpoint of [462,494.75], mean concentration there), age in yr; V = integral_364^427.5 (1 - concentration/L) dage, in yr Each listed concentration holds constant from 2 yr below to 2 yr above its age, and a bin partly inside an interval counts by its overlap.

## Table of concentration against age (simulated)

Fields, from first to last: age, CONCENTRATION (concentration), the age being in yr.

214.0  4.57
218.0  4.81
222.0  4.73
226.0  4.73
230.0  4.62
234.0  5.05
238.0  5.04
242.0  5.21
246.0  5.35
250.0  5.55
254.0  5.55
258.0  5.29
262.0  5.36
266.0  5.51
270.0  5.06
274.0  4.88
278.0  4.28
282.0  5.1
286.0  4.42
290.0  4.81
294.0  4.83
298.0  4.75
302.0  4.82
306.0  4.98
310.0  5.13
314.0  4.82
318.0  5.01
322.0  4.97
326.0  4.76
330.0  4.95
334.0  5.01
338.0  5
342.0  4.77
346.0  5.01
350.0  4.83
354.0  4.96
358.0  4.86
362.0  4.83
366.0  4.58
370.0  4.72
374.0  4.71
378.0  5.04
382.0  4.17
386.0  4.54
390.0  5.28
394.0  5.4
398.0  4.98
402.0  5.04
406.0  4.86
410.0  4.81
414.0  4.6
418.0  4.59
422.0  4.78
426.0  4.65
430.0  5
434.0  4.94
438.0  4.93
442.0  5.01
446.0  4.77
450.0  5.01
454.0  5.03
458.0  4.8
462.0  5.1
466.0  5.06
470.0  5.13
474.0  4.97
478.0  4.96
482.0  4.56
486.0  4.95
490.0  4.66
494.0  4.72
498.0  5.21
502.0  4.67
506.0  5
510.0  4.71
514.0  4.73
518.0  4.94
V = 1.00 yr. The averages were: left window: 4.85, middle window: 4.8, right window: 4.9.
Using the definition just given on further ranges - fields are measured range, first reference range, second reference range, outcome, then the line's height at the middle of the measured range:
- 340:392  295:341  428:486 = 1.5 yr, 4.93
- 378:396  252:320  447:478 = 0.4 yr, 4.99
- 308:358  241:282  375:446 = 1.0 yr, 5.03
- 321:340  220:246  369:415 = -0.2 yr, 4.88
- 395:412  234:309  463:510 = 0.0 yr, 4.95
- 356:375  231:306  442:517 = 0.9 yr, 4.97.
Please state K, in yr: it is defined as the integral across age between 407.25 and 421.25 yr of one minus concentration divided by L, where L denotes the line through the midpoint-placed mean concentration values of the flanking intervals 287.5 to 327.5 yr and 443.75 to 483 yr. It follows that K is 0.69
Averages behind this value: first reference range 4.88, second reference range 4.95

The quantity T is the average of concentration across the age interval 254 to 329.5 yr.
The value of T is 4.95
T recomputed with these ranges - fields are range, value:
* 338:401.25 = 4.85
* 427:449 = 4.92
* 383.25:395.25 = 5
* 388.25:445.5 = 4.91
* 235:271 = 5.32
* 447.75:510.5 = 4.91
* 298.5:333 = 4.92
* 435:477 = 4.98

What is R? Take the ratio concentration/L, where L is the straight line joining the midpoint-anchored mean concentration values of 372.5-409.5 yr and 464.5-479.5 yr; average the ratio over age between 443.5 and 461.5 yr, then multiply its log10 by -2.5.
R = 0.02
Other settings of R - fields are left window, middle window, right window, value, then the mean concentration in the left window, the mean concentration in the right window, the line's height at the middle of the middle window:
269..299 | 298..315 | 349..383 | -0.04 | 4.76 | 4.76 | 4.76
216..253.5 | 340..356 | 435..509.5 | 0.02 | 5.03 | 4.91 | 4.98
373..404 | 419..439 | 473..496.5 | 0.00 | 4.9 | 4.8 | 4.86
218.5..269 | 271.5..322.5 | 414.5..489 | 0.06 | 5.15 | 4.89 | 5.09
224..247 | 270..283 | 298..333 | 0.04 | 4.98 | 4.92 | 4.95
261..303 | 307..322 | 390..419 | -0.02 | 4.88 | 4.93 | 4.9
